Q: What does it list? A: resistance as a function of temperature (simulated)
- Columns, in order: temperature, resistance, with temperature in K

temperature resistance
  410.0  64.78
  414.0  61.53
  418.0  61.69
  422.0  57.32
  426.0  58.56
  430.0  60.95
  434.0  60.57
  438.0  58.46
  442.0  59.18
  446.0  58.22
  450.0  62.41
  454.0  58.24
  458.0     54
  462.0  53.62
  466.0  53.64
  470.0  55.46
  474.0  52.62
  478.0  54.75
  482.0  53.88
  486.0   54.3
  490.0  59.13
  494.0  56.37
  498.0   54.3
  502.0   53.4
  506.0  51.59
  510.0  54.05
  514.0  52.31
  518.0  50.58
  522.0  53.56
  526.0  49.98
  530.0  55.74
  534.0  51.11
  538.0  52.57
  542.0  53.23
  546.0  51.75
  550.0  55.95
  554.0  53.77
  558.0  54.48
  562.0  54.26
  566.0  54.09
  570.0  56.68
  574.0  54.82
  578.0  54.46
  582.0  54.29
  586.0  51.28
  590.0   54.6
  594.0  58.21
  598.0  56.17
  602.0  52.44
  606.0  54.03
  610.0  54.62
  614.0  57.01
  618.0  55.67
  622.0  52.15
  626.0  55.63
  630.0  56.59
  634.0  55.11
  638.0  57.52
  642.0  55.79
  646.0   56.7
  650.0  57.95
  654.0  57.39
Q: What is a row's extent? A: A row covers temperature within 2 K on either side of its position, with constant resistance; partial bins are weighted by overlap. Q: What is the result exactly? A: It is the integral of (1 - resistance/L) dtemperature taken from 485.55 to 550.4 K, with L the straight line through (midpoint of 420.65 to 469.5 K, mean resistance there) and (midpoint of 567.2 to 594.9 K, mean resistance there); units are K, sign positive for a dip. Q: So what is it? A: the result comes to 3.2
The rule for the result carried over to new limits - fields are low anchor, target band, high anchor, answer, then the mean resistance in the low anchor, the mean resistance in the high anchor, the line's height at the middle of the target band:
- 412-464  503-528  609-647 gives 2.4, 58.8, 55.7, 57.5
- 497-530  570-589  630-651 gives 0.2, 52.6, 56.5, 54.7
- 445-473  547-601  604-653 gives 1.2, 56.3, 55.8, 55.9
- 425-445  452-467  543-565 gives 0.9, 59.5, 54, 58.4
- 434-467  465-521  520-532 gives 1.0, 57.5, 53.1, 55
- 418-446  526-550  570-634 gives 1.5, 59.3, 54.9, 56.5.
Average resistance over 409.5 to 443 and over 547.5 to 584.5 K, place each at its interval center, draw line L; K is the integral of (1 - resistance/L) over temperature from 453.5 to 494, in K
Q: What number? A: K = 2.3 K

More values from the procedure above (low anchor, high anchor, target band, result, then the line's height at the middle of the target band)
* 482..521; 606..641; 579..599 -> 0.1 K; 55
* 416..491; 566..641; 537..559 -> 0.9 K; 55.8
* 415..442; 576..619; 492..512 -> 1.2 K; 57.5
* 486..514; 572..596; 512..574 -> 1.4 K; 54.6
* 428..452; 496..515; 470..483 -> 0.5 K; 56.2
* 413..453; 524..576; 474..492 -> 0.6 K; 57.2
